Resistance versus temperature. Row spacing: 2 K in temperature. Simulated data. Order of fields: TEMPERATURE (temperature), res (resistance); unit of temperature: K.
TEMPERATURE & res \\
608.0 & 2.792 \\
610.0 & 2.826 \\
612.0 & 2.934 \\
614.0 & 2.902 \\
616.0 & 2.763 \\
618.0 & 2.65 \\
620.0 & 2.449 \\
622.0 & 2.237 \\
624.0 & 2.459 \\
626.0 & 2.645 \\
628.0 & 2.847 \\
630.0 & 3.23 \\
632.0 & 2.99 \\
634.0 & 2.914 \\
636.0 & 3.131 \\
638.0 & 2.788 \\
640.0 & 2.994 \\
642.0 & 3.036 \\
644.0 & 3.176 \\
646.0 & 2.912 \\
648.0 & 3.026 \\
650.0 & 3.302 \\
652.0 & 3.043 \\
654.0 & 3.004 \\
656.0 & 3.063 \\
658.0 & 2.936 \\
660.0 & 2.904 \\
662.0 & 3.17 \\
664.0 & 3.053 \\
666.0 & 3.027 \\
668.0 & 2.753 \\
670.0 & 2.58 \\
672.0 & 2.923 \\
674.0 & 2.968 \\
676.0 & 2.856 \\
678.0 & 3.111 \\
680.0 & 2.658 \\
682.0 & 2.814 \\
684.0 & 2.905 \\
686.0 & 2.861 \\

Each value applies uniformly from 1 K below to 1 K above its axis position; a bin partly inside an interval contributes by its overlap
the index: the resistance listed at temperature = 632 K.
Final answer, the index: 2.99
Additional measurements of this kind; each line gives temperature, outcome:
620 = 2.449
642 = 3.036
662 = 3.17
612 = 2.934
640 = 2.994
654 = 3.004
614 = 2.902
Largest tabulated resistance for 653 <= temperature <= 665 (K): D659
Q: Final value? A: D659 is 3.17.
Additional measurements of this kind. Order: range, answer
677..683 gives 3.111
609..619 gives 2.934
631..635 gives 2.99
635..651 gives 3.302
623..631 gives 3.23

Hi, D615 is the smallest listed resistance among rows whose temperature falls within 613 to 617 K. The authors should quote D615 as 2.763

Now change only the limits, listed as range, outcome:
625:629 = 2.645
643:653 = 2.912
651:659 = 2.936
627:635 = 2.847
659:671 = 2.58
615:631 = 2.237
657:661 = 2.904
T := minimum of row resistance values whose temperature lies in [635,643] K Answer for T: 2.788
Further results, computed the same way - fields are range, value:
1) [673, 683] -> 2.658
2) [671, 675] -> 2.923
